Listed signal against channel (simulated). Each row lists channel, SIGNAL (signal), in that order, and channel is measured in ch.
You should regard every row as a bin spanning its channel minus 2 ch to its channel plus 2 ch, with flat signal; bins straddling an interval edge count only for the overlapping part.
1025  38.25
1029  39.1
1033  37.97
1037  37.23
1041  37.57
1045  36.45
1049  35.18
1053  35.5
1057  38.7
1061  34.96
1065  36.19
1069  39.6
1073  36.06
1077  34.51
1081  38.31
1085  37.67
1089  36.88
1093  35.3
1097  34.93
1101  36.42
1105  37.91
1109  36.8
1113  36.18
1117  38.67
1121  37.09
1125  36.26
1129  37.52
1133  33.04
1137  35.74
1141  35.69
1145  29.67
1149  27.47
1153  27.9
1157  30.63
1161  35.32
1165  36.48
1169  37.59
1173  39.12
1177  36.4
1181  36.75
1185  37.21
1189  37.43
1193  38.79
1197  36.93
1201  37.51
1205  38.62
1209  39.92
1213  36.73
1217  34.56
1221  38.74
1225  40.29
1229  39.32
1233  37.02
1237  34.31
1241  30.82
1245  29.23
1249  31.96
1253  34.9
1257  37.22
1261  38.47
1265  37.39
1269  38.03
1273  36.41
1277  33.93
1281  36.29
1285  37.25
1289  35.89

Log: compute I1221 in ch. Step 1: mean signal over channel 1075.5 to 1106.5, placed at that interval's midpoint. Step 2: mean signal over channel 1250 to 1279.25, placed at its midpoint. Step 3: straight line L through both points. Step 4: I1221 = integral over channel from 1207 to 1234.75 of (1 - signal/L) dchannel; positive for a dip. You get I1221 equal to -1.2 ch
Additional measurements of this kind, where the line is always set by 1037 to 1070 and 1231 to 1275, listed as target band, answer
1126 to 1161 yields 3.4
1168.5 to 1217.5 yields -2.8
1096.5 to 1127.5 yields -0.6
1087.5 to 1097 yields 0.2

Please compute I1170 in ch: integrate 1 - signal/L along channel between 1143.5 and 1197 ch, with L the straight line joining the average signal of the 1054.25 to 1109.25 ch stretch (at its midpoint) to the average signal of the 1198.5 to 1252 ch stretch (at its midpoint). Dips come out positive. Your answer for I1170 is 2.21 ch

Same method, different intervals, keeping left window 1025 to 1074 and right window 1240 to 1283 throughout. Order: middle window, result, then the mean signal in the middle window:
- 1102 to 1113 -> -0.2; 37.1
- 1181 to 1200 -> -0.9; 37.5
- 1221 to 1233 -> -1.3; 39.2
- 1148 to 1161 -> 2.3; 29.8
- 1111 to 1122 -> -0.3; 37.3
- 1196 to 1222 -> -1.4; 37.6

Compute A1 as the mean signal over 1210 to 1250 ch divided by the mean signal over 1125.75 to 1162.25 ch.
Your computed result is 1.1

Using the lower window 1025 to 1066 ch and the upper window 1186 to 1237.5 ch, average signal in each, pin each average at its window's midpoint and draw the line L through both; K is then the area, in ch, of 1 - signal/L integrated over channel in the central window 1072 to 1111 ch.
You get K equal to 0.7 ch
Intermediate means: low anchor 37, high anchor 37.8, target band 36.5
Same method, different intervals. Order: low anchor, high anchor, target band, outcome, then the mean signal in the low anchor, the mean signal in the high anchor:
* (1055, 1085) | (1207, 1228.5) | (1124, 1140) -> 0.79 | 37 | 38.1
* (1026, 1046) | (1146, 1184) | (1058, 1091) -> -0.14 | 37.8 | 34.1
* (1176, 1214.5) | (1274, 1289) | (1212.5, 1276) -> 1.27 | 37.7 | 35.9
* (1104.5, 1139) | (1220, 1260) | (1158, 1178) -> -0.35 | 36.5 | 35.4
